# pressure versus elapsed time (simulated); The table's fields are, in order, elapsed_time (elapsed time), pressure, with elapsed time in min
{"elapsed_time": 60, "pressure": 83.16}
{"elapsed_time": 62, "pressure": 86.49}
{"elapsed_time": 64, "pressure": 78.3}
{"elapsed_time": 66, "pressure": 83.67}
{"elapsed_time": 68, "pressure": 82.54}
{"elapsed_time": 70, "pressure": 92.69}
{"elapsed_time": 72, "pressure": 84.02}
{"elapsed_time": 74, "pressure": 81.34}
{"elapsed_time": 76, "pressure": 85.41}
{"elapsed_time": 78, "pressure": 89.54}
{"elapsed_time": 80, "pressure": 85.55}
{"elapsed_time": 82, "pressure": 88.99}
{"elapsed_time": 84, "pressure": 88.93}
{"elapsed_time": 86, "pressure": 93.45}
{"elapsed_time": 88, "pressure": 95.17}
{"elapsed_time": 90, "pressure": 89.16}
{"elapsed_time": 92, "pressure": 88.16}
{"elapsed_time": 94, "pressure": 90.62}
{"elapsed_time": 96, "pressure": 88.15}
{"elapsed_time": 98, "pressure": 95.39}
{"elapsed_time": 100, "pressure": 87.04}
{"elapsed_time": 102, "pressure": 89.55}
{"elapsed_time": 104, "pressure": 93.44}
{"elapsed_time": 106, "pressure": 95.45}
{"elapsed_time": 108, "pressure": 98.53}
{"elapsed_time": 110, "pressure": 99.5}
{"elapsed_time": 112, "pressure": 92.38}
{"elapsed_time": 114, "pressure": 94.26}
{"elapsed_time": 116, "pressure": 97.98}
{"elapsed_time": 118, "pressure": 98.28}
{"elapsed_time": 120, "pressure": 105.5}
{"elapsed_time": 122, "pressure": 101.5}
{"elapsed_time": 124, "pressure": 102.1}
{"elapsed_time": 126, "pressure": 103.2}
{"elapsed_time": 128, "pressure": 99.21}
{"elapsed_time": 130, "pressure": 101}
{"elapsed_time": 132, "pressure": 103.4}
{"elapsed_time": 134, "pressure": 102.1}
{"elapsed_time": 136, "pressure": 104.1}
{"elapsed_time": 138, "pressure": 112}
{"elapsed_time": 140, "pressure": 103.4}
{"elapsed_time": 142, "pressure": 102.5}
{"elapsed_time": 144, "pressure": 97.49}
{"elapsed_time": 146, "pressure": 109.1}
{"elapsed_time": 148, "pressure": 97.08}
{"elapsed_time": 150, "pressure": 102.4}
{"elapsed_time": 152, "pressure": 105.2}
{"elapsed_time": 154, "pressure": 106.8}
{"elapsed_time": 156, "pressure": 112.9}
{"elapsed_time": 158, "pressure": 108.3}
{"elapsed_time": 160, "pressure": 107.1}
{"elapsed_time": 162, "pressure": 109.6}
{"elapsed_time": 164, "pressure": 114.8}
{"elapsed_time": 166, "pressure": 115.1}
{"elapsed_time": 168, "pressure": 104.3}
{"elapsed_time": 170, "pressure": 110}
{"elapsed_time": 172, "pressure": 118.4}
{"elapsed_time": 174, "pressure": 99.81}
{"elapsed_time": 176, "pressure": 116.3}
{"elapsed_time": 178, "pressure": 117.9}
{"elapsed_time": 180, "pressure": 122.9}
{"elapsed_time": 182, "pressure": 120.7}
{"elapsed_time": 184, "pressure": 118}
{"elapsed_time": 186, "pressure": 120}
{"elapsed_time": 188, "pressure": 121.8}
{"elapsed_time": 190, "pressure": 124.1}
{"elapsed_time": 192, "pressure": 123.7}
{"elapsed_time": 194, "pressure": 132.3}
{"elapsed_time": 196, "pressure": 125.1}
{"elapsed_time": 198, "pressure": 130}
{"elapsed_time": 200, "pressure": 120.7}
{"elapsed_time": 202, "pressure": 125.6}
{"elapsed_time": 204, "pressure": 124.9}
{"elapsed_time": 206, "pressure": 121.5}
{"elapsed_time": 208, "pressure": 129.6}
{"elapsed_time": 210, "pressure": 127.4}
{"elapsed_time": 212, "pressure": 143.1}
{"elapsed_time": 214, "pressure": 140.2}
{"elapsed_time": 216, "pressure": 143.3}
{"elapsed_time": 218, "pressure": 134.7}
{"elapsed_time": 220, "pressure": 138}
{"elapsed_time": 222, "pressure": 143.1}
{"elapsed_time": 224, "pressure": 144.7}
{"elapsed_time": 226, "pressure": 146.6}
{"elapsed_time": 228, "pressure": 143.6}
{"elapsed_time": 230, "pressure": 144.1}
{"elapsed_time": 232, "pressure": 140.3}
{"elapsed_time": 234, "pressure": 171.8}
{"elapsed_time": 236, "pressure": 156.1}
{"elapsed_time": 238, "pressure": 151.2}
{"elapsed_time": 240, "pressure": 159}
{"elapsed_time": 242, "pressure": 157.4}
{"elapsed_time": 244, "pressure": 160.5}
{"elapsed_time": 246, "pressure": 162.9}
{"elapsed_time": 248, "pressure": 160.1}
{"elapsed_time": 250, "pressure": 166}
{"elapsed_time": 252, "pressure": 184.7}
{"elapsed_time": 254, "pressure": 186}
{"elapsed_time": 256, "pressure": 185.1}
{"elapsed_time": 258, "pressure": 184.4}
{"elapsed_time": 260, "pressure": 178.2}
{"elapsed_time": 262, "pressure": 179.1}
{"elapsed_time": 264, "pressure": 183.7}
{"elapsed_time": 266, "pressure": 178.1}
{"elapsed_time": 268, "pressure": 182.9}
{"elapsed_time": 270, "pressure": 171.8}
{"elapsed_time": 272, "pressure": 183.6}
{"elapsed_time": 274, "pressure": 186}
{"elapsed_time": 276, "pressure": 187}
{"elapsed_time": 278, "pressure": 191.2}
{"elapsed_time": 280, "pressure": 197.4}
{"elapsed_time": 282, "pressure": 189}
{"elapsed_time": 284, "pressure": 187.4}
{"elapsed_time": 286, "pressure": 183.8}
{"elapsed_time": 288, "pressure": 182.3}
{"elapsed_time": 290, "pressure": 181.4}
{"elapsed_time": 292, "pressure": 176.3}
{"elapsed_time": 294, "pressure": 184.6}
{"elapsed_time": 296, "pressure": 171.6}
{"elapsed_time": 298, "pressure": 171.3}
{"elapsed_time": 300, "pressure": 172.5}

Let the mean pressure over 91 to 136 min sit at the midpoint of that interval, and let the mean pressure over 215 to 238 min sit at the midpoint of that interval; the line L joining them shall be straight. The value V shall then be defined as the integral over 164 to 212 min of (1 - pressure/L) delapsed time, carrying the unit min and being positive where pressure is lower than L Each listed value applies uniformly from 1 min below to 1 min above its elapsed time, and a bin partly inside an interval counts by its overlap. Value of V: 3.2 min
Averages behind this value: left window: 96.8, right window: 146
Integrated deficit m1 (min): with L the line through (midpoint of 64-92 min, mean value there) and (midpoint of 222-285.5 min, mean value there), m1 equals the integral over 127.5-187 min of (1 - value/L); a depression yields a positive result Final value 7.63 min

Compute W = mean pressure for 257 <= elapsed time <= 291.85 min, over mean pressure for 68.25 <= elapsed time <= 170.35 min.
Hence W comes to 1.87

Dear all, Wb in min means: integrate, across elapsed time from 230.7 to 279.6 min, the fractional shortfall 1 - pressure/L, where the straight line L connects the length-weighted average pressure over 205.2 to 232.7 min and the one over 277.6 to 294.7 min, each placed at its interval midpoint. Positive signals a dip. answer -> -2.6 min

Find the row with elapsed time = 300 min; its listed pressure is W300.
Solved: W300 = 172.5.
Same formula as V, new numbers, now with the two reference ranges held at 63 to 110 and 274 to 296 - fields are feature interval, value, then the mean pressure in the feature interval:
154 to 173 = 2.3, 111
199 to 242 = 3.8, 141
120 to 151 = 2.7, 103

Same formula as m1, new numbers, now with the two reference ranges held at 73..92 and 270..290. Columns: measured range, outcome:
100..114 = 0.9 min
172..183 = 1.6 min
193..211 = 2.6 min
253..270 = -0.4 min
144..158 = 2.0 min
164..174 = 1.6 min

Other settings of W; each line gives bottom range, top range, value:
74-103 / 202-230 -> 1.53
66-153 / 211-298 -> 1.76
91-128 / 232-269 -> 1.78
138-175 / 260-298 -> 1.71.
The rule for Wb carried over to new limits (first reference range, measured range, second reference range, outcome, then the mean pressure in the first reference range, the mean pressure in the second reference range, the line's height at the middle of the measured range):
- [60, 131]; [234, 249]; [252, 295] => 0.7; 92.1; 184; 167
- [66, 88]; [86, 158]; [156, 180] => 0.3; 87.4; 112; 99.4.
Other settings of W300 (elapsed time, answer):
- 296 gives 171.6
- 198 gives 130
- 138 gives 112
